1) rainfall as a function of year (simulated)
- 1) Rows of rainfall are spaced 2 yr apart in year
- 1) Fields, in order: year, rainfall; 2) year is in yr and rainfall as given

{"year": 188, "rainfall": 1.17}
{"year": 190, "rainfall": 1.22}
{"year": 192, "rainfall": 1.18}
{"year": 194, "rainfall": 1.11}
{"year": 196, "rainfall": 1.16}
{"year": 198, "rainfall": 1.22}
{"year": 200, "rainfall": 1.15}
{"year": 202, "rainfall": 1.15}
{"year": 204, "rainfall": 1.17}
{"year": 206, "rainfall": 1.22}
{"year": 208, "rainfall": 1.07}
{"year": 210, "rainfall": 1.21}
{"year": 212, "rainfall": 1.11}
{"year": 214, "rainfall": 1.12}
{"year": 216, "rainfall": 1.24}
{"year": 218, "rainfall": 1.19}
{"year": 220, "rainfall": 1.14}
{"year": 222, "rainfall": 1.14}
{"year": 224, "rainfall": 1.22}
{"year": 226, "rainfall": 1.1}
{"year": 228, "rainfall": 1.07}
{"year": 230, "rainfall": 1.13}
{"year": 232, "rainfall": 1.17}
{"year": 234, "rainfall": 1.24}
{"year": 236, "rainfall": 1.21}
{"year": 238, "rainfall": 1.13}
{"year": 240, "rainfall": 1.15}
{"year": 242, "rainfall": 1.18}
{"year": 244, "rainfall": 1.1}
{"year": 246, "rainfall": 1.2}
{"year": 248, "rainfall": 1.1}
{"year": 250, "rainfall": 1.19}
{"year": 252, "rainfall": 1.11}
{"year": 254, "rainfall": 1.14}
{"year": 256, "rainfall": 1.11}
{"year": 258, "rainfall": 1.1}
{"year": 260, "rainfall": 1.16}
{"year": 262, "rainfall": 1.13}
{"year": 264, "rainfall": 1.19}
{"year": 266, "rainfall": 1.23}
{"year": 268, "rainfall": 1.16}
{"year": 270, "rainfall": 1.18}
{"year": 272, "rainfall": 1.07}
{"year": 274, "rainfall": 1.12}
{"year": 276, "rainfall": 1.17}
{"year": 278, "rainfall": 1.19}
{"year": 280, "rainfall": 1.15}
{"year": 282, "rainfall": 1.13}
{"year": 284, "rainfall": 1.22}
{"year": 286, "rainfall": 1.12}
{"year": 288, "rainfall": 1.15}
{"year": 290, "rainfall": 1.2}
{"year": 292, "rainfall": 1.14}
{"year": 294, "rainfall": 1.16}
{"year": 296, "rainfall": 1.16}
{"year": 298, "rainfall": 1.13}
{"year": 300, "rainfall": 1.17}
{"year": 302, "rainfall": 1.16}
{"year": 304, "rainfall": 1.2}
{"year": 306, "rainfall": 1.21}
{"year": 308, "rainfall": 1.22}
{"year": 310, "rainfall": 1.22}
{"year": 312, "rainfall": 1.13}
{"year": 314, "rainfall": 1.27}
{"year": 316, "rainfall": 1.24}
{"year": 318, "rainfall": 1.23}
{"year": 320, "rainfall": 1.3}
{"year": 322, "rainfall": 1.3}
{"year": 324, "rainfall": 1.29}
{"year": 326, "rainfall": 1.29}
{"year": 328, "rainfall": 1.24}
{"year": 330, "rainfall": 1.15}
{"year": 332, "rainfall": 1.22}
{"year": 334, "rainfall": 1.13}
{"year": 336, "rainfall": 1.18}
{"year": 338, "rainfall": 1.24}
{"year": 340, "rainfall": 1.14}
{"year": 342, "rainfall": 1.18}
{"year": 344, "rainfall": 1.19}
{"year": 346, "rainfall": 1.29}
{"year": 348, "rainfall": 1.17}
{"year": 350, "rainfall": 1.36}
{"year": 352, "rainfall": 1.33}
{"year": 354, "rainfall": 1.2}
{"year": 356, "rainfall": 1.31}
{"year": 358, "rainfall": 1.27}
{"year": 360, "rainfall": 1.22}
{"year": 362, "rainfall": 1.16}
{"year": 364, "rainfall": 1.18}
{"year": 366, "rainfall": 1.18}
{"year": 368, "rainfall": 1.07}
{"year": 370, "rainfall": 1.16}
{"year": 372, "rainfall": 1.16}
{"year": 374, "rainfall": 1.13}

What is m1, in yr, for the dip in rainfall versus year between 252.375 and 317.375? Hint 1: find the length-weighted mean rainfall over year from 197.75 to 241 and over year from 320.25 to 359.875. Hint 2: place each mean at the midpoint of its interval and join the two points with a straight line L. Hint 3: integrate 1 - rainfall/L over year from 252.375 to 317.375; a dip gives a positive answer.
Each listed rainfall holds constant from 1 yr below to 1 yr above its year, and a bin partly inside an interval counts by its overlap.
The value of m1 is 1.9 yr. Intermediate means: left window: 1.16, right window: 1.24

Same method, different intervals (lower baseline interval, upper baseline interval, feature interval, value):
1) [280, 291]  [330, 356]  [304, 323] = -0.69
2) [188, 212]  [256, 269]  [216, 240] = 0.03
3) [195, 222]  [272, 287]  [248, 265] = 0.25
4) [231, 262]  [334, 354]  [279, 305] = 0.55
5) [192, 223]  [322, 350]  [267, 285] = 0.55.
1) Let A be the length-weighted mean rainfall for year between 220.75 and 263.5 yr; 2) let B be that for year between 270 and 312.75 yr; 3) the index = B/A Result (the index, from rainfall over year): 1.01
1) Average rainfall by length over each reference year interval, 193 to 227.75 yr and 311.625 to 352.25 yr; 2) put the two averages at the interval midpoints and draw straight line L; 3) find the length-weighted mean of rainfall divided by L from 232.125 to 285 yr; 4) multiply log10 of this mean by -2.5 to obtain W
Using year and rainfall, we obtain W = 0.03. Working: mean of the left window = 1.16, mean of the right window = 1.23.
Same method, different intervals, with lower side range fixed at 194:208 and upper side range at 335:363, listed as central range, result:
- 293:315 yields 0.02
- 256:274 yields 0.04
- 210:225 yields 0.00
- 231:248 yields 0.01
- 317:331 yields -0.03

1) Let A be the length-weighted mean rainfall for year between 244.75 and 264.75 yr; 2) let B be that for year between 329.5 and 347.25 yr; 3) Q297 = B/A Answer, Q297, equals 1.04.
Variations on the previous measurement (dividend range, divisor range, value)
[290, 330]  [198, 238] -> 1.04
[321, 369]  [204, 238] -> 1.05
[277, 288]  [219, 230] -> 1.02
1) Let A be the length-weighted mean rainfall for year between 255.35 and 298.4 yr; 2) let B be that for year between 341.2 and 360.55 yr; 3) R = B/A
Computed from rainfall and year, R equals 1.09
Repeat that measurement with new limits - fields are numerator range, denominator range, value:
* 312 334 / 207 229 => 1.08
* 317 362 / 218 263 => 1.08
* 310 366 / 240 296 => 1.07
